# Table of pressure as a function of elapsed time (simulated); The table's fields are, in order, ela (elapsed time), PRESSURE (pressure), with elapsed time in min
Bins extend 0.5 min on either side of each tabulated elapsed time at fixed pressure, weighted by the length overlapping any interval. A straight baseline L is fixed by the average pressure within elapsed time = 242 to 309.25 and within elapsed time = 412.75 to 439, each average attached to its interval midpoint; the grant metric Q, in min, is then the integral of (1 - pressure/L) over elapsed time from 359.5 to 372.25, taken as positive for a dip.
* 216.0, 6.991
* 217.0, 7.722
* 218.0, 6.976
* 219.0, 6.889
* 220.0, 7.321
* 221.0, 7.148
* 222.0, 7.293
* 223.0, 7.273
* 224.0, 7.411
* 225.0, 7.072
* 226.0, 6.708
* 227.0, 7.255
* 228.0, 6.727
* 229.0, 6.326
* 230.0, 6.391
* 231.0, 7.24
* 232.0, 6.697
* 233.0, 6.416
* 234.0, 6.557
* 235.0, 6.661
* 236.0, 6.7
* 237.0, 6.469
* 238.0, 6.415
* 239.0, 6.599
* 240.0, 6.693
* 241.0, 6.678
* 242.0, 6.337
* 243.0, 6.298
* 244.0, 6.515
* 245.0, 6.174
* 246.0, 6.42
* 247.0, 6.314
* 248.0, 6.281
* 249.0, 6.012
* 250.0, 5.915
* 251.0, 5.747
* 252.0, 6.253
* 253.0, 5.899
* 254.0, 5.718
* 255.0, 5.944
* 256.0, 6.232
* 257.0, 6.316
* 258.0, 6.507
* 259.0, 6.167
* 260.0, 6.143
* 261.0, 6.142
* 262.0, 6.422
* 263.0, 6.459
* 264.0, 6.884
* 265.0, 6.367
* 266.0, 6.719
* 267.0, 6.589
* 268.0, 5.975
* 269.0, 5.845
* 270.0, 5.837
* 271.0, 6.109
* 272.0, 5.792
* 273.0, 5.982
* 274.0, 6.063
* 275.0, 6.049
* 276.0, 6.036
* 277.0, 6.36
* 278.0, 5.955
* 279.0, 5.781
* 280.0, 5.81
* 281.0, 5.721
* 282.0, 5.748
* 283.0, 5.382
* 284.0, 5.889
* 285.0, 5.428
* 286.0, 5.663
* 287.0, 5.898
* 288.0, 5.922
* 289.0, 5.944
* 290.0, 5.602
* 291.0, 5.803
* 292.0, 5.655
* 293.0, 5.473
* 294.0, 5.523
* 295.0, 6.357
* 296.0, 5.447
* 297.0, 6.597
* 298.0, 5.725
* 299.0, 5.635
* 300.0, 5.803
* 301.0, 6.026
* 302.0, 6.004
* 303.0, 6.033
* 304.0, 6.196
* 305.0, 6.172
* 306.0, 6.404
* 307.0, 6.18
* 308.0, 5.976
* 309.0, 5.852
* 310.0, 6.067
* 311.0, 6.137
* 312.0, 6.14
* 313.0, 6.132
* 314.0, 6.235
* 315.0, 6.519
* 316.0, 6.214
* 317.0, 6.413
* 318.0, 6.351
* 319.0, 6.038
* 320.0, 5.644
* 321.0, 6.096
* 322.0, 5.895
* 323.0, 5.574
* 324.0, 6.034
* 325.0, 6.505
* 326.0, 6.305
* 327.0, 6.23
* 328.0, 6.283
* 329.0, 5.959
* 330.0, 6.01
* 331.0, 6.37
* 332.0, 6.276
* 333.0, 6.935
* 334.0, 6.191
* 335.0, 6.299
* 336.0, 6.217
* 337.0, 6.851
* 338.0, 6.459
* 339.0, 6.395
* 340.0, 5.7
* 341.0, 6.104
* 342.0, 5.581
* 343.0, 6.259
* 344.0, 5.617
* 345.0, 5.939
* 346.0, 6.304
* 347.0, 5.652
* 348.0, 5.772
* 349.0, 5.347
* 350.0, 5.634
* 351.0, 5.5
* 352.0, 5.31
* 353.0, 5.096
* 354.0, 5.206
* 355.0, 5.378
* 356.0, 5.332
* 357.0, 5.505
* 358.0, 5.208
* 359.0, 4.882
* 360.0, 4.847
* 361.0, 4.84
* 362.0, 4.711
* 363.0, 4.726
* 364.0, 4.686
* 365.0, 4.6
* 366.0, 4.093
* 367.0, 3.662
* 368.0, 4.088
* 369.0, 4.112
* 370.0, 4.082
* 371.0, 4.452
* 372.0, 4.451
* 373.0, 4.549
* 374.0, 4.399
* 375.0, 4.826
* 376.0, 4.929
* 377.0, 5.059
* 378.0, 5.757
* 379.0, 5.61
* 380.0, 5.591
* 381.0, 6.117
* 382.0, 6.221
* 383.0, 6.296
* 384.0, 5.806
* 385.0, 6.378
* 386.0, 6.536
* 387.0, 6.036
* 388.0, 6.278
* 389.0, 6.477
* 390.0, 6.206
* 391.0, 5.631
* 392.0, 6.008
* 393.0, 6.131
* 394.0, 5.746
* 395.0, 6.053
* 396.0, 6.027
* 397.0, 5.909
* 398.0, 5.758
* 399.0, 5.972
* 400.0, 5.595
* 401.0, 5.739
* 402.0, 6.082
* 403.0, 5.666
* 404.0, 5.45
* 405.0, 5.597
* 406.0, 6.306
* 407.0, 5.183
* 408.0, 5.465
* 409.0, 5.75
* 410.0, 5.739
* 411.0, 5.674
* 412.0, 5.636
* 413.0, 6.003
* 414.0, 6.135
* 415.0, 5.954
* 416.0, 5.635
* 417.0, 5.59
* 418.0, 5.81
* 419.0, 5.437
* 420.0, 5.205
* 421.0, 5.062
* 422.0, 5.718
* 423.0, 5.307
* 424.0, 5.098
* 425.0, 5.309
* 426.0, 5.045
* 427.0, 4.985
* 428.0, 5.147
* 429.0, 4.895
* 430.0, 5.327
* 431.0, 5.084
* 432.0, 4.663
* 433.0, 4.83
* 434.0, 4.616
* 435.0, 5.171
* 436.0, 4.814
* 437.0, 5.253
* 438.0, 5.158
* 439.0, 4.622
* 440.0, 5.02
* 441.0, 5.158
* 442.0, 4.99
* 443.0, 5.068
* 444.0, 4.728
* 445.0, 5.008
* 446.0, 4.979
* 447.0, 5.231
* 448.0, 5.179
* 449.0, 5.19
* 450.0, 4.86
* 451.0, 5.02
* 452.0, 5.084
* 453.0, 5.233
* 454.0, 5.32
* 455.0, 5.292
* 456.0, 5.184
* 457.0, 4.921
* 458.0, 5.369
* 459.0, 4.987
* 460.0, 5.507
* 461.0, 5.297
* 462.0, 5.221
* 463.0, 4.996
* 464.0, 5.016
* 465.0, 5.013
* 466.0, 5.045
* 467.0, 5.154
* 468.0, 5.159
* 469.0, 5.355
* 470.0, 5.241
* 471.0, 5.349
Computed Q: 2.7 min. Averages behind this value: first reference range 6.03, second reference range 5.26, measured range 4.41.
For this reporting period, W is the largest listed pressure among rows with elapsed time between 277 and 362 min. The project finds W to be 6.935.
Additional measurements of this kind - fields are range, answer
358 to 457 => 6.536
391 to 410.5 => 6.306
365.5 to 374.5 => 4.549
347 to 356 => 5.772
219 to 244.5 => 7.411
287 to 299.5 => 6.597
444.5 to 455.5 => 5.32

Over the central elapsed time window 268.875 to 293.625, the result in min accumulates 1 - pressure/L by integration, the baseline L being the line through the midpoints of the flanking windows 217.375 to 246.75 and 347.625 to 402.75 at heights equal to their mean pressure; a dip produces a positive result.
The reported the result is 1.76 min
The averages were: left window 6.75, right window 5.37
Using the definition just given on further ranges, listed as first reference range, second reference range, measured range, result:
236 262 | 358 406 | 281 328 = -0.68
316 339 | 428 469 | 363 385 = 3.13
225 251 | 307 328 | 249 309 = 2.92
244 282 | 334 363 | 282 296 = 0.60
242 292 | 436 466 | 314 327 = -0.81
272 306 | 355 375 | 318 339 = -4.03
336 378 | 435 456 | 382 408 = -4.10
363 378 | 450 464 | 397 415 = -3.76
